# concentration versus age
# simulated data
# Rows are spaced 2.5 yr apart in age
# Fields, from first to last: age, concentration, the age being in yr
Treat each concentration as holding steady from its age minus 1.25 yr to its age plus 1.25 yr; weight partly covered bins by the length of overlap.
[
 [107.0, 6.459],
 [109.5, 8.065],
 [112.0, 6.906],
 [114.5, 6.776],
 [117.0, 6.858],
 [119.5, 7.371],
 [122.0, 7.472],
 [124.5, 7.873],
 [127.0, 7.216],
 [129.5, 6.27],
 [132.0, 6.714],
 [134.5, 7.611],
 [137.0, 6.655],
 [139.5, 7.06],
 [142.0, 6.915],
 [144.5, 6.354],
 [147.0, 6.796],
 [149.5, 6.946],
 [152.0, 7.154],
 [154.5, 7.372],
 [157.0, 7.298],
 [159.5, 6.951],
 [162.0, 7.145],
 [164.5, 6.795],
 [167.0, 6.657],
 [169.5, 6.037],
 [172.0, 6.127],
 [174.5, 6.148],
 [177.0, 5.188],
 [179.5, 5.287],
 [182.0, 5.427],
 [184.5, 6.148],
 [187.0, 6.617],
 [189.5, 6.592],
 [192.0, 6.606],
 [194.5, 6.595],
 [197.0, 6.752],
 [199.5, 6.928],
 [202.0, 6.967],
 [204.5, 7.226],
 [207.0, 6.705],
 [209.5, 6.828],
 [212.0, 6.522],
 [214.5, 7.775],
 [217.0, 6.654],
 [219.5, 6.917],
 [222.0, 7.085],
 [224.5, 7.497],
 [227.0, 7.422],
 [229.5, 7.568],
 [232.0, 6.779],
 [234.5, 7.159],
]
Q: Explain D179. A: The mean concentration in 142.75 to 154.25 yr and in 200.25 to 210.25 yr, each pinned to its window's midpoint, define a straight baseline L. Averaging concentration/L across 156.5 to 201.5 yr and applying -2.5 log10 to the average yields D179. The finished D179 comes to 0.08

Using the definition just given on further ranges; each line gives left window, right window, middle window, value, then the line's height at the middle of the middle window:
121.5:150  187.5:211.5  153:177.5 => 0.04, 6.89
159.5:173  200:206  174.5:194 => 0.14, 6.82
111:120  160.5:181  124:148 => -0.04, 6.66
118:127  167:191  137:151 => 0.02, 6.93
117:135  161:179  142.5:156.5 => -0.04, 6.68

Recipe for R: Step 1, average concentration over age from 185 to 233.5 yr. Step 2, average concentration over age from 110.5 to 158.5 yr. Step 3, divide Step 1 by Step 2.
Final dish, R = 1.0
